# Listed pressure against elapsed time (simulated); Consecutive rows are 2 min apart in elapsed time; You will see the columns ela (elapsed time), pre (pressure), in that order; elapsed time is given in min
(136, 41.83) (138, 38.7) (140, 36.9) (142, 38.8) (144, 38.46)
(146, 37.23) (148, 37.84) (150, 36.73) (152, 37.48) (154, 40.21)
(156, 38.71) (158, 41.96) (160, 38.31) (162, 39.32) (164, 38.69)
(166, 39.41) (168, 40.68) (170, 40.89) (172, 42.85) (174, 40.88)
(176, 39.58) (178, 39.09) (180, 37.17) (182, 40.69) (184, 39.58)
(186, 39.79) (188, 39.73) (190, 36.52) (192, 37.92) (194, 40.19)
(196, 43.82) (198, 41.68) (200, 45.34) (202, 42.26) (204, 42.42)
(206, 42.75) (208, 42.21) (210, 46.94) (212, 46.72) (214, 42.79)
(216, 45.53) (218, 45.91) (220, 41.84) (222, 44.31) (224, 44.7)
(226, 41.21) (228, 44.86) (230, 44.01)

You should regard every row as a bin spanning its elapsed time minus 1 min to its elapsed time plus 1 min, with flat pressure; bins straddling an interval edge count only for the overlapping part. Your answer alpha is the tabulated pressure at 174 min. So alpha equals 40.88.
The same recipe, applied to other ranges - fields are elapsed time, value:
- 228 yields 44.86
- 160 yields 38.31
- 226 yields 41.21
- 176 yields 39.58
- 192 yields 37.92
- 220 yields 41.84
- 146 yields 37.23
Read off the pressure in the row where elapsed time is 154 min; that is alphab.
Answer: 40.21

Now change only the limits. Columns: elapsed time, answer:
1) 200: 45.34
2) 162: 39.32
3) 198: 41.68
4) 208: 42.21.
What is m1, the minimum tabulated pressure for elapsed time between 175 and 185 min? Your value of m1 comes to 37.17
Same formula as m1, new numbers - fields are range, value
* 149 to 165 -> 36.73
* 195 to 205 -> 41.68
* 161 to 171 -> 38.69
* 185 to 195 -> 36.52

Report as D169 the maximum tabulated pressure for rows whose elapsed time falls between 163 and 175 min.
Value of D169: 42.85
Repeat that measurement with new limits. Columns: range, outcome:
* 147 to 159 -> 41.96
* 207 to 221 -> 46.94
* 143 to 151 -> 38.46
